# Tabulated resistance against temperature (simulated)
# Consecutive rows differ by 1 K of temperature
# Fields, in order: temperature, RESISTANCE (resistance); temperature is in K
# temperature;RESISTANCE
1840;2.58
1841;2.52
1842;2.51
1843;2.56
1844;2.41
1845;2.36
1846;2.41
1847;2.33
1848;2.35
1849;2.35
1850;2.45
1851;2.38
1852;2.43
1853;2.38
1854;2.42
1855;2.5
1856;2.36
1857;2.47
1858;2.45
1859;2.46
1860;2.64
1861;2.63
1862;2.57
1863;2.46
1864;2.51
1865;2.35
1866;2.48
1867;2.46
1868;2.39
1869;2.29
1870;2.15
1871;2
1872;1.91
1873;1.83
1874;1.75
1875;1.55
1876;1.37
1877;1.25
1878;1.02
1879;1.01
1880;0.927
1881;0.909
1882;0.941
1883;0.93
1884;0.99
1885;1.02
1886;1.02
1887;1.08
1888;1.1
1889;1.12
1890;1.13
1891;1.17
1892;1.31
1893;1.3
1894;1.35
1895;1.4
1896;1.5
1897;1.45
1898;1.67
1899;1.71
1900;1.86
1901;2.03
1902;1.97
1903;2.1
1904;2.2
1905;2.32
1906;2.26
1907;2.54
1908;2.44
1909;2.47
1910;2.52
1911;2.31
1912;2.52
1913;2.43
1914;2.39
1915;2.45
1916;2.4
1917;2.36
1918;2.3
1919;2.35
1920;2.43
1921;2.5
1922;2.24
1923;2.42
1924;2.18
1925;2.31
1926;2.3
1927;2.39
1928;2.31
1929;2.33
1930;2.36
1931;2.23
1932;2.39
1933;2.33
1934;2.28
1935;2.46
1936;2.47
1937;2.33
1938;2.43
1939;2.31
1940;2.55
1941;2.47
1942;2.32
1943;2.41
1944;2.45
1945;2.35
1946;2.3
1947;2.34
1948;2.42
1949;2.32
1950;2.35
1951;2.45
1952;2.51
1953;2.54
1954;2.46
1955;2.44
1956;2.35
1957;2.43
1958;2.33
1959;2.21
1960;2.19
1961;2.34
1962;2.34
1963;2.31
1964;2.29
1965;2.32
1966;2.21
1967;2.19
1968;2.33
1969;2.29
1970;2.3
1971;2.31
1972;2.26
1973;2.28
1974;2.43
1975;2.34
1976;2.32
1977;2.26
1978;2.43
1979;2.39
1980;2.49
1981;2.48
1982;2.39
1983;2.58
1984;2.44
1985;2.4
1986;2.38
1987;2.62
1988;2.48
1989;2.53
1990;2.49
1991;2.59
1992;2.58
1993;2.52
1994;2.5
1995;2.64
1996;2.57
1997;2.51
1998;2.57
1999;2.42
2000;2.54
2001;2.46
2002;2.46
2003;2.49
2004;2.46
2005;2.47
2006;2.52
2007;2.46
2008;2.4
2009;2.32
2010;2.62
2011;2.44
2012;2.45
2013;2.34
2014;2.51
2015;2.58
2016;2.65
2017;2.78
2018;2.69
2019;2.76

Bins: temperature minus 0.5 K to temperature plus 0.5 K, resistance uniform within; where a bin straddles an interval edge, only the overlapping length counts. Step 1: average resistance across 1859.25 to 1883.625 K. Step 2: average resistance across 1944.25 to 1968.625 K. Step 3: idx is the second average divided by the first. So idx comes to 1.3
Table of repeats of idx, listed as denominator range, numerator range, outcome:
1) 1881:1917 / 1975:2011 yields 1.41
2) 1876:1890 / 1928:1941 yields 2.28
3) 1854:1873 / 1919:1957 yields 1.00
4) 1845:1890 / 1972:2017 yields 1.29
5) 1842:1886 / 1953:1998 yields 1.19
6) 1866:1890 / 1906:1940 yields 1.64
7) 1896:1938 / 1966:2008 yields 1.08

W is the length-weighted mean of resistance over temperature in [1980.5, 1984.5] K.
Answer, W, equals 2.47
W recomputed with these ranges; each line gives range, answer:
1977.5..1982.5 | 2.44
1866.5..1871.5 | 2.26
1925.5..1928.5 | 2.33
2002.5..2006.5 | 2.48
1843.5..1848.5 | 2.37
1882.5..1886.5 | 0.99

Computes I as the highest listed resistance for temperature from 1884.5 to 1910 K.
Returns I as 2.54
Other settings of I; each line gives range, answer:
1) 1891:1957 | 2.55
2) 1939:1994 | 2.62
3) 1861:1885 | 2.63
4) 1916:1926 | 2.5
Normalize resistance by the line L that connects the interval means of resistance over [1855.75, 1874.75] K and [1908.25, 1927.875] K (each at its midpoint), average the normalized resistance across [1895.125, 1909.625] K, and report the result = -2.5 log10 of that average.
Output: 0.17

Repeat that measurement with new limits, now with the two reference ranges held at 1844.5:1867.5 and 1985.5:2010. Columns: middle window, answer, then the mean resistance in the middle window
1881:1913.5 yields 0.41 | 1.68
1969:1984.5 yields 0.05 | 2.38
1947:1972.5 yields 0.07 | 2.34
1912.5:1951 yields 0.05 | 2.37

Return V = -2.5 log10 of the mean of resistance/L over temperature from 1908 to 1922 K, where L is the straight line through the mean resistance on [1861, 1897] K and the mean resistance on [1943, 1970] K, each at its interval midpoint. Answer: -0.241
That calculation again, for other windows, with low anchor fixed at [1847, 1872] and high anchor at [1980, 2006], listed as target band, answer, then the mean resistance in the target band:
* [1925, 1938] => 0.05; 2.35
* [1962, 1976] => 0.08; 2.3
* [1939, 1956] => 0.02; 2.41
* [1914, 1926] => 0.04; 2.36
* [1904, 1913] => 0.01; 2.41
